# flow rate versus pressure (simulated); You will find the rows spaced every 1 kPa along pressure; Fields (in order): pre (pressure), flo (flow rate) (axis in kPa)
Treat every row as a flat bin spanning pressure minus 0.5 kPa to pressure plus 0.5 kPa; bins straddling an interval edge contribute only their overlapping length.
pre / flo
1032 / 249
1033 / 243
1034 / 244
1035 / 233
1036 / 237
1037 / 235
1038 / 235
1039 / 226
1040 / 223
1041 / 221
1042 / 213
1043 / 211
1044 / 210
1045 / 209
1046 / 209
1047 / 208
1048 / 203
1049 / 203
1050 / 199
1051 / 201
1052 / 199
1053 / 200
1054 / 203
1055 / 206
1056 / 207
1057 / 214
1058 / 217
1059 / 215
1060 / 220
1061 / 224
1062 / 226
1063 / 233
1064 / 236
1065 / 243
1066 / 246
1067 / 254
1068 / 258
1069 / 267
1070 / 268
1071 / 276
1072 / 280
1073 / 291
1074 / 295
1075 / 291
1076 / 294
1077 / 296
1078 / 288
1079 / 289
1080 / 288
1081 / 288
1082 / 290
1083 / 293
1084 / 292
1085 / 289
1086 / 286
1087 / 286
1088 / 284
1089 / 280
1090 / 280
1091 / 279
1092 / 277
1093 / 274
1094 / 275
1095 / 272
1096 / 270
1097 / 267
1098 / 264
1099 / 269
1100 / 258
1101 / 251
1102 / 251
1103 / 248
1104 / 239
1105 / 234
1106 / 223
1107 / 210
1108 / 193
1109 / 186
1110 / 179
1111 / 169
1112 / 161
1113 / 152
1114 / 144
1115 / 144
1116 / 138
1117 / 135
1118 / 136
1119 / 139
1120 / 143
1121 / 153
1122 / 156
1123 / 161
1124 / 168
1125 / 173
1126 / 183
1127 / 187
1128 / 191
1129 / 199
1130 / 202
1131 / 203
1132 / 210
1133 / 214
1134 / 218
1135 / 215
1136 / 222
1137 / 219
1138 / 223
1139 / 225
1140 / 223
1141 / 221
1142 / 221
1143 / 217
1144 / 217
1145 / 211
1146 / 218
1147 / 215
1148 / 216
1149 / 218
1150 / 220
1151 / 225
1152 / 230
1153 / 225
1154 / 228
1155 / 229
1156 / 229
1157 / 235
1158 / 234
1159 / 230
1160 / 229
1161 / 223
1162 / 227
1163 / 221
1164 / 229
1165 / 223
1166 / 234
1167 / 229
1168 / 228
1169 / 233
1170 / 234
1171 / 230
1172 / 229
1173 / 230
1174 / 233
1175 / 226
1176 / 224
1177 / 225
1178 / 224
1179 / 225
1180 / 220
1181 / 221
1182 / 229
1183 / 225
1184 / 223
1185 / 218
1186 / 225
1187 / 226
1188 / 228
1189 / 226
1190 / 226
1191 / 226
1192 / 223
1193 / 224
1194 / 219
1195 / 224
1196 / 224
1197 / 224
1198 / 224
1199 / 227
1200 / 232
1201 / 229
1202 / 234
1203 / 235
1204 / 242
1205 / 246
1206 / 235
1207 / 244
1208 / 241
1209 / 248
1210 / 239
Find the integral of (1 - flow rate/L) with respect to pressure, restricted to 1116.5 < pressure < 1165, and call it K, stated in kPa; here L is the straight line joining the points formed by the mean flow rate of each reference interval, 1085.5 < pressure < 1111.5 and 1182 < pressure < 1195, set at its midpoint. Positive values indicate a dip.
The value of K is 6.5 kPa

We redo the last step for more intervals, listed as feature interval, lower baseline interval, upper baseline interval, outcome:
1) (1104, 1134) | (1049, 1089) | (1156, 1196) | 8.0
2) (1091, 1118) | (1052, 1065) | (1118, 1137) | -3.0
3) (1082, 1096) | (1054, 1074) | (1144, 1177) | -2.6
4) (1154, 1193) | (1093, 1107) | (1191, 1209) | 1.7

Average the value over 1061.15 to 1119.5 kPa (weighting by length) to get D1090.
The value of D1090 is 245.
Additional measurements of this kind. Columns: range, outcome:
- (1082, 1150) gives 218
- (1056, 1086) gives 264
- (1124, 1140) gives 205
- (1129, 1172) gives 222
